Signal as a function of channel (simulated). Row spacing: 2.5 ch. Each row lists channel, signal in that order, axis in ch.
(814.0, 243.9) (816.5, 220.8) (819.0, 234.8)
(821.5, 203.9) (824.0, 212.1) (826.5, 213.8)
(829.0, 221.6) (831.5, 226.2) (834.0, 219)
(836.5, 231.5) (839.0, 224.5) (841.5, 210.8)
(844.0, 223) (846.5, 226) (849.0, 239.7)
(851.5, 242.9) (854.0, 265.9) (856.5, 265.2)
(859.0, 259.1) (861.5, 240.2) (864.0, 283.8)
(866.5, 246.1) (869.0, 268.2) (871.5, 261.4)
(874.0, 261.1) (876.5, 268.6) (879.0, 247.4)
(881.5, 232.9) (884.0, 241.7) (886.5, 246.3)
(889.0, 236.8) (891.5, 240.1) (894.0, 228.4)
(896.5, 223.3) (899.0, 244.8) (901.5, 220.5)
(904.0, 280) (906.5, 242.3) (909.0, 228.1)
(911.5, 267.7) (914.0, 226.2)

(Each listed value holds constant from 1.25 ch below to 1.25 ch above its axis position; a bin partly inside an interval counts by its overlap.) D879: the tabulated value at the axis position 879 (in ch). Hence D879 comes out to 247.4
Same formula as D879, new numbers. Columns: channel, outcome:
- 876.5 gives 268.6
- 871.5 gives 261.4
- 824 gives 212.1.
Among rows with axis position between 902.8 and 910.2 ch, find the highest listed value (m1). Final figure 280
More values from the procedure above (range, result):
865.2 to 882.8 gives 268.6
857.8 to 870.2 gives 283.8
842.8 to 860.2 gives 265.9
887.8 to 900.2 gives 244.8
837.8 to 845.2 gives 224.5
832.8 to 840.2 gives 231.5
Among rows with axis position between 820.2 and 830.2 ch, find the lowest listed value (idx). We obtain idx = 203.9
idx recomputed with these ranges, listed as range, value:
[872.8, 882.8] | 232.9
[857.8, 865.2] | 240.2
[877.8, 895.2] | 228.4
